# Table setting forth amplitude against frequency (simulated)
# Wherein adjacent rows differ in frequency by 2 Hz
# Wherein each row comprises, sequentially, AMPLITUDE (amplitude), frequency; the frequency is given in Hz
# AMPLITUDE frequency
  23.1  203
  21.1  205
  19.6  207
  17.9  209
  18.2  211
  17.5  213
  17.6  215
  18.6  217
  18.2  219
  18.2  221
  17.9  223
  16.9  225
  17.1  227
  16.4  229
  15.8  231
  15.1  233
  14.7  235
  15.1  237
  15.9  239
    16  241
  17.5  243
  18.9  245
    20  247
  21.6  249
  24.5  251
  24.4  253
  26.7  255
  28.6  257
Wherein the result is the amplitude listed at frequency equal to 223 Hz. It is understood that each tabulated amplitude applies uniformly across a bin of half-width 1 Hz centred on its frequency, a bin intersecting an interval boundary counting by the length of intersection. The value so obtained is 17.9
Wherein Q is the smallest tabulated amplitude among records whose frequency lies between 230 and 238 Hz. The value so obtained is 14.7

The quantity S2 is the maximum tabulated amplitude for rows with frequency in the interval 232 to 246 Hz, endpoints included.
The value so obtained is 18.9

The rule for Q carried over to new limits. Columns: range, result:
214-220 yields 17.6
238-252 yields 15.9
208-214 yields 17.5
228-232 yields 15.8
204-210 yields 17.9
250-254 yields 24.4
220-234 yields 15.1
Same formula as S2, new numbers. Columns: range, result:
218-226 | 18.2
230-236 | 15.8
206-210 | 19.6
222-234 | 17.9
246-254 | 24.5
